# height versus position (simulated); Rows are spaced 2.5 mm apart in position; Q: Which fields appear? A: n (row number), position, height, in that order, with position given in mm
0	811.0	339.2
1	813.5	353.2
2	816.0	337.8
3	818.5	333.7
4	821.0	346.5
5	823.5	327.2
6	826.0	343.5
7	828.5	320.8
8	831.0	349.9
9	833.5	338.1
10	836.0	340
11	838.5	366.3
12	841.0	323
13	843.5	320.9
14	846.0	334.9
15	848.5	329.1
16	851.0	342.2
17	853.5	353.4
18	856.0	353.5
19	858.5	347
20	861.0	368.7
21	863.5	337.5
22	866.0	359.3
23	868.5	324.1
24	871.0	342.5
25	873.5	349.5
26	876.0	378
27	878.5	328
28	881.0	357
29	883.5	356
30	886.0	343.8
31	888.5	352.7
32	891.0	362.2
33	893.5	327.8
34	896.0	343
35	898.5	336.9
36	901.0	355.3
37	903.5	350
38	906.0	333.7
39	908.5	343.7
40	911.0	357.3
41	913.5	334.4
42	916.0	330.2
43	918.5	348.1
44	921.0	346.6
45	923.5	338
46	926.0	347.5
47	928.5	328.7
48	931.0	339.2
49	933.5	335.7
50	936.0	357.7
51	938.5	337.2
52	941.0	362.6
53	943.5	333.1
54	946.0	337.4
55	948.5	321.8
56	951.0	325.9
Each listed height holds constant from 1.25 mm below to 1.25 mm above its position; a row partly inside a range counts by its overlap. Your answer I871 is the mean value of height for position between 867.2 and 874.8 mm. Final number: 339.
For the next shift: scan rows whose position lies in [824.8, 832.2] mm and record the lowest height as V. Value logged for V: 320.8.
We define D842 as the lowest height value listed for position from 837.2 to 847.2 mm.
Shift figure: 320.9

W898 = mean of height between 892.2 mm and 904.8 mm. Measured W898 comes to 343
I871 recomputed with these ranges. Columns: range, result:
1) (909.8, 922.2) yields 343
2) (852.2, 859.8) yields 351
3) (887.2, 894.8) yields 348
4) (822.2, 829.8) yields 331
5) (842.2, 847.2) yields 328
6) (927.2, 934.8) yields 335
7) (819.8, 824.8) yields 337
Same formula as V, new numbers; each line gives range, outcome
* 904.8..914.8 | 333.7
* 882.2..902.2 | 327.8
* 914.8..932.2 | 328.7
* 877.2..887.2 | 328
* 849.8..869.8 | 324.1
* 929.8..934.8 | 335.7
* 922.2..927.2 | 338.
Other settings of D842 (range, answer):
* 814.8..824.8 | 327.2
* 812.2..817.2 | 337.8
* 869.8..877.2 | 342.5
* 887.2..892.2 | 352.7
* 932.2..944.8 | 333.1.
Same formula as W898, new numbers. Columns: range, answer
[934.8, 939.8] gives 347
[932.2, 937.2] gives 347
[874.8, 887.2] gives 352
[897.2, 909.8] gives 344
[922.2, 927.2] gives 343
